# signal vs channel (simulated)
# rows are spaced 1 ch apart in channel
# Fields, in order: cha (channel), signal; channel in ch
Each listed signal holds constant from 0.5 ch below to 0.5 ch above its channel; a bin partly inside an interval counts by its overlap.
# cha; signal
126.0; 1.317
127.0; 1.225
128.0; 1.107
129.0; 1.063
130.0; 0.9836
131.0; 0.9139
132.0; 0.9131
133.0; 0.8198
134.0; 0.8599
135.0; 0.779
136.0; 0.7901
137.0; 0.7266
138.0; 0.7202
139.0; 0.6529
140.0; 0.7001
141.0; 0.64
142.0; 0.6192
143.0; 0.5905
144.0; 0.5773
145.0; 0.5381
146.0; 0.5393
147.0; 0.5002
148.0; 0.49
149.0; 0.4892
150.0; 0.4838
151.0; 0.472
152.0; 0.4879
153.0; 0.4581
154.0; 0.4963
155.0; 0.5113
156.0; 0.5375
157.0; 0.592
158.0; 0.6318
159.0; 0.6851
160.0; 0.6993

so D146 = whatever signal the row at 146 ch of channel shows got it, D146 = 0.5393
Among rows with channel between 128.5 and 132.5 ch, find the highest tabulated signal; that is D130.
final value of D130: 1.063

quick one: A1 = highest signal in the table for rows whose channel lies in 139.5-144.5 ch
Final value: 0.7001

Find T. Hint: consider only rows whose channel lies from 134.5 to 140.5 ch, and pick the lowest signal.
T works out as 0.6529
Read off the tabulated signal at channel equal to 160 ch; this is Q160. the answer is 0.6993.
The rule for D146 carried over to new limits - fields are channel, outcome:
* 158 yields 0.6318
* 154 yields 0.4963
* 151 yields 0.472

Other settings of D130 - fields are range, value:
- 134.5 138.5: 0.7901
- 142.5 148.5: 0.5905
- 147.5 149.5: 0.49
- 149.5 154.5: 0.4963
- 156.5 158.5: 0.6318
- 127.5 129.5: 1.107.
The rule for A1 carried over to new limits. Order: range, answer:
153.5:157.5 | 0.592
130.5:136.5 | 0.9139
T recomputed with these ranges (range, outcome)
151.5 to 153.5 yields 0.4581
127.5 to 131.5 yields 0.9139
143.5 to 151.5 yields 0.472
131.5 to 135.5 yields 0.779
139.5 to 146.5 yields 0.5381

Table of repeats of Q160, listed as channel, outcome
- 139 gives 0.6529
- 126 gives 1.317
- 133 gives 0.8198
